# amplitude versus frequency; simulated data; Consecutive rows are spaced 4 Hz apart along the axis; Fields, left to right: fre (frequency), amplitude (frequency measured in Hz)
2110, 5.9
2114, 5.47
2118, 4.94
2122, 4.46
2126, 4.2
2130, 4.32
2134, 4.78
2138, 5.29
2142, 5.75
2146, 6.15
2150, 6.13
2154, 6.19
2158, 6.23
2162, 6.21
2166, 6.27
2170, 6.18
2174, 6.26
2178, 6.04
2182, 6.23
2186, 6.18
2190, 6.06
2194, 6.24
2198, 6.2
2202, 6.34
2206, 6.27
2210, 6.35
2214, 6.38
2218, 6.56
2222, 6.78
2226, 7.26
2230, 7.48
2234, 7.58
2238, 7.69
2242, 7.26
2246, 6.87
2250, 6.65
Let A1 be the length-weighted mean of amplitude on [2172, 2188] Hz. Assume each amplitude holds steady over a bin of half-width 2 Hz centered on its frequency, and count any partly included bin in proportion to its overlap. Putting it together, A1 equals 6.18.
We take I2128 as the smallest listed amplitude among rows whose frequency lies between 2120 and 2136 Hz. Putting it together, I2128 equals 4.2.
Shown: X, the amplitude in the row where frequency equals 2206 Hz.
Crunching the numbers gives 6.27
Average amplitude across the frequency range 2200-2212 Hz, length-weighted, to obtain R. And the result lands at 6.32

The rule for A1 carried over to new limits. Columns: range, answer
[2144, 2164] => 6.18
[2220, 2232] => 7.17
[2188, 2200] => 6.17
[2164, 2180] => 6.19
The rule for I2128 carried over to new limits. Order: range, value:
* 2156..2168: 6.21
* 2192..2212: 6.2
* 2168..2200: 6.04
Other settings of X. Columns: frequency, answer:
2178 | 6.04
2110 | 5.9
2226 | 7.26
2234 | 7.58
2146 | 6.15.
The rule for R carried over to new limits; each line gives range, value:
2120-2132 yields 4.33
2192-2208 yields 6.26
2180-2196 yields 6.18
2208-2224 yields 6.52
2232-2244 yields 7.51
